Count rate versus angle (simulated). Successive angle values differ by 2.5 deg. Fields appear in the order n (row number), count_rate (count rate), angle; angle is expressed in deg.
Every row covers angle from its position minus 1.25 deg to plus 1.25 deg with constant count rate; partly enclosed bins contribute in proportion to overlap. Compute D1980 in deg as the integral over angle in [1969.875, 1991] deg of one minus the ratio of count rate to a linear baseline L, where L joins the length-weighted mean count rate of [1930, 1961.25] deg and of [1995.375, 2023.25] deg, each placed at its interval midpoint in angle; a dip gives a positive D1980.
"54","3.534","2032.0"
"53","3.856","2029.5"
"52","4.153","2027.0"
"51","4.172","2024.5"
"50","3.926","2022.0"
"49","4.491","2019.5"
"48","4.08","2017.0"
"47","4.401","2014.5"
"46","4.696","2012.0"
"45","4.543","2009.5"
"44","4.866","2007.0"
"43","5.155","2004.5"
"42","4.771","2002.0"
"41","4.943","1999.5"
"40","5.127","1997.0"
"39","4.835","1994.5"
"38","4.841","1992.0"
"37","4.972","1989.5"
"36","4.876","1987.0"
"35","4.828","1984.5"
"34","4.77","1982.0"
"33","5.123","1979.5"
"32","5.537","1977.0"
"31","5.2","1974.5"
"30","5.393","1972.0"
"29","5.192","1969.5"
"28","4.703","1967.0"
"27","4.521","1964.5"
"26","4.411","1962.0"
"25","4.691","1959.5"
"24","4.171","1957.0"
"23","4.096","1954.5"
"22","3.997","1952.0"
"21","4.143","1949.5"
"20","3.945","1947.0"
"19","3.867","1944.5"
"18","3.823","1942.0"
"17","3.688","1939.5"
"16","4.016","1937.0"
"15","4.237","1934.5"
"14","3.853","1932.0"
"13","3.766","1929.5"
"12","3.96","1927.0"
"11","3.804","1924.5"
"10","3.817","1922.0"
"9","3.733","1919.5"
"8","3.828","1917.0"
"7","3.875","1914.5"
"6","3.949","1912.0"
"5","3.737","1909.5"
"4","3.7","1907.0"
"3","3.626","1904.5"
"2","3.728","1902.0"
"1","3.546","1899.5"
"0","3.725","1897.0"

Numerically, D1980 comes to -3.50 deg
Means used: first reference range 4.04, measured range 5.09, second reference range 4.64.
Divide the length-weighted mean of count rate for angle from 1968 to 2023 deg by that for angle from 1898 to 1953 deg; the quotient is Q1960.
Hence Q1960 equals 1.26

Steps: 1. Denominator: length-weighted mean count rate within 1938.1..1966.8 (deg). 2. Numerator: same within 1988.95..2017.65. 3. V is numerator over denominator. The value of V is 1.15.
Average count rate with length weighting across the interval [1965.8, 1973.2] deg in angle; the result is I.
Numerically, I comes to 5.1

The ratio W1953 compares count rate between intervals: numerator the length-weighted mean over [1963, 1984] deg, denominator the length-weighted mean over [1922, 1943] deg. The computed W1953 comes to 1.30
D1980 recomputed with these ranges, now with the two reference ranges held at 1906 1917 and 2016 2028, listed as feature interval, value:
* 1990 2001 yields -2.3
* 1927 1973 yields -3.4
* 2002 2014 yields -1.9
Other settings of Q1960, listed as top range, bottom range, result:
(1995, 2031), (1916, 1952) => 1.16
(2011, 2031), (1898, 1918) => 1.12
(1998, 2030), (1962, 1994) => 0.90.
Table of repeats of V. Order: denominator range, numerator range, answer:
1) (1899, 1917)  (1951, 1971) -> 1.20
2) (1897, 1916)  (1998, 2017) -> 1.26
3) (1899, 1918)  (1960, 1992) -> 1.32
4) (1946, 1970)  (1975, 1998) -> 1.14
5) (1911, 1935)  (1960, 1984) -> 1.28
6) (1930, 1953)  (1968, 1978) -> 1.35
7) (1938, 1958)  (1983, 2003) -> 1.24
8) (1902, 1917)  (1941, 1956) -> 1.05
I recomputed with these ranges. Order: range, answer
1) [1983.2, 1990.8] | 4.89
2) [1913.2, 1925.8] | 3.81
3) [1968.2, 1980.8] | 5.28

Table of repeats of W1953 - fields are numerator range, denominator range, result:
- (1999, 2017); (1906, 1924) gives 1.24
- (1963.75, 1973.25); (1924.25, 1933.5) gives 1.29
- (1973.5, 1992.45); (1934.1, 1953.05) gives 1.27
